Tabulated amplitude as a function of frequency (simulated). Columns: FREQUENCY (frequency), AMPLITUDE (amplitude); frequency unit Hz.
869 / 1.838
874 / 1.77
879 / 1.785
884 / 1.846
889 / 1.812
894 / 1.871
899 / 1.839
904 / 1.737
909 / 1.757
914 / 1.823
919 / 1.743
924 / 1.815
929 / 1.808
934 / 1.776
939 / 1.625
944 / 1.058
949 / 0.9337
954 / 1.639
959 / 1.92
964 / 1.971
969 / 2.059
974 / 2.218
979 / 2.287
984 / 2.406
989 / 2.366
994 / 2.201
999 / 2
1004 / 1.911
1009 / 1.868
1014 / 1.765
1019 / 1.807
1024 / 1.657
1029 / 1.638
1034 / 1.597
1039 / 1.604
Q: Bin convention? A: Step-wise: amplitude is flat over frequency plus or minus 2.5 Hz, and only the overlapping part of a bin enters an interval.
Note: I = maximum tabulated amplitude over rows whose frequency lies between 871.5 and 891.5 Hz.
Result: 1.846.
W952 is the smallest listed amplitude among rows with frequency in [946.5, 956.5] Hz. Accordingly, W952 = 0.9337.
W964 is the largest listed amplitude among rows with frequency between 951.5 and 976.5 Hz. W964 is 2.218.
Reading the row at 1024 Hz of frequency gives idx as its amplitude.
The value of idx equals 1.657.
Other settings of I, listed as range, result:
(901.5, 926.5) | 1.823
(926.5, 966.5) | 1.971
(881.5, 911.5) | 1.871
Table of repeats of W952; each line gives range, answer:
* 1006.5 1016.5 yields 1.765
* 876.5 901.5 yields 1.785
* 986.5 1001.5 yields 2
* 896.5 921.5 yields 1.737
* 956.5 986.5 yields 1.92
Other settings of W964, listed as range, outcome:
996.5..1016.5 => 2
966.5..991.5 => 2.406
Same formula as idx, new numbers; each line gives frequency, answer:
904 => 1.737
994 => 2.201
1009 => 1.868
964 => 1.971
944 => 1.058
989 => 2.366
